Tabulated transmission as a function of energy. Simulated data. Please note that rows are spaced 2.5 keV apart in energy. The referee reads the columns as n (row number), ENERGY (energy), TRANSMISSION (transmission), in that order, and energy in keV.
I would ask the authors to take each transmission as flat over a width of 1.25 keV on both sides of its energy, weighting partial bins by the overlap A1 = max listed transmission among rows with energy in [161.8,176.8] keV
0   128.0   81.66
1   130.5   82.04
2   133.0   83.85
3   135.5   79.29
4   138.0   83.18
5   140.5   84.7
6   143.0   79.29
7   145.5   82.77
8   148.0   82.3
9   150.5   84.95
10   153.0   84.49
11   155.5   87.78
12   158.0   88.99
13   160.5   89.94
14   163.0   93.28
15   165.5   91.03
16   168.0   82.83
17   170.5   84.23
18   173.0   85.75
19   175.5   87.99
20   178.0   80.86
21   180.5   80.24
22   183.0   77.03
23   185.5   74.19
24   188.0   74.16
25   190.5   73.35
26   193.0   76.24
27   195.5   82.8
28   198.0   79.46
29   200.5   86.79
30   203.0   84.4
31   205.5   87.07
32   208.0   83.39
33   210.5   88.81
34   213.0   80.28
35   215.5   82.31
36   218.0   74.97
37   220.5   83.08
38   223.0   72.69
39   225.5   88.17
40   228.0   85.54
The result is 93.28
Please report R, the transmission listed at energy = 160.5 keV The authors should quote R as 89.94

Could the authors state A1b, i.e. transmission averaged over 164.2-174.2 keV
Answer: 86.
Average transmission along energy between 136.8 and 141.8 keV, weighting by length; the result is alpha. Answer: 83.9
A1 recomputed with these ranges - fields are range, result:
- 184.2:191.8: 74.19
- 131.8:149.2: 84.7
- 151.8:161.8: 89.94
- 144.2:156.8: 87.78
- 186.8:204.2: 86.79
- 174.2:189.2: 87.99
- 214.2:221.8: 83.08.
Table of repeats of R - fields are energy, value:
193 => 76.24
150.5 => 84.95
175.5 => 87.99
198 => 79.46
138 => 83.18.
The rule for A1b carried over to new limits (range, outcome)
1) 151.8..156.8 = 86.2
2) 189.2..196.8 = 77.5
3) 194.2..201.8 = 83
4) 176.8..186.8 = 78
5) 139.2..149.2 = 82.3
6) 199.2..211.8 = 86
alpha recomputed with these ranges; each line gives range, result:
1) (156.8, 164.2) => 90.7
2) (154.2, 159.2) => 88.3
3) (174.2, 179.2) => 84.5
